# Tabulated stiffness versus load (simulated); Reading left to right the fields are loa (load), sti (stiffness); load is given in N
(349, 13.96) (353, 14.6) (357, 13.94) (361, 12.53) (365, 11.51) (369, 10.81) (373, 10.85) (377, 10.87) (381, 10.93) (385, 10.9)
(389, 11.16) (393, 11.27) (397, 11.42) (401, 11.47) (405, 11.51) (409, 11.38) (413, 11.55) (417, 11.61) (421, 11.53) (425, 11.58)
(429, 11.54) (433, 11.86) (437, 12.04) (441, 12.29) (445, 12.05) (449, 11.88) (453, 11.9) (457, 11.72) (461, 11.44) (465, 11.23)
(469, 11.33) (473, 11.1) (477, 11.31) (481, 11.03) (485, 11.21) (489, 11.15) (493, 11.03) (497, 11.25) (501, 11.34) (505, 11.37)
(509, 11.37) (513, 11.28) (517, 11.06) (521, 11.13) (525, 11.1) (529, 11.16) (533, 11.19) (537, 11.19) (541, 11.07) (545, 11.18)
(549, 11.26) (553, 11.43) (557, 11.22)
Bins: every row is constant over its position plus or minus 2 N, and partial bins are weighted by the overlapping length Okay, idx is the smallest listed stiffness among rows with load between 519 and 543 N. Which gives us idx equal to 11.07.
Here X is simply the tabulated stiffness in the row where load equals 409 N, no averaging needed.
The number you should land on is 11.38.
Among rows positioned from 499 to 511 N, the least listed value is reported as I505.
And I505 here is 11.34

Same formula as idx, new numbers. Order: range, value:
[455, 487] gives 11.03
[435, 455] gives 11.88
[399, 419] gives 11.38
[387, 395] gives 11.16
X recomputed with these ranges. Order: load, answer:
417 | 11.61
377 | 10.87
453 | 11.9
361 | 12.53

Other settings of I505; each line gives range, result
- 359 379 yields 10.81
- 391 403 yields 11.27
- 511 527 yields 11.06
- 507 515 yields 11.28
